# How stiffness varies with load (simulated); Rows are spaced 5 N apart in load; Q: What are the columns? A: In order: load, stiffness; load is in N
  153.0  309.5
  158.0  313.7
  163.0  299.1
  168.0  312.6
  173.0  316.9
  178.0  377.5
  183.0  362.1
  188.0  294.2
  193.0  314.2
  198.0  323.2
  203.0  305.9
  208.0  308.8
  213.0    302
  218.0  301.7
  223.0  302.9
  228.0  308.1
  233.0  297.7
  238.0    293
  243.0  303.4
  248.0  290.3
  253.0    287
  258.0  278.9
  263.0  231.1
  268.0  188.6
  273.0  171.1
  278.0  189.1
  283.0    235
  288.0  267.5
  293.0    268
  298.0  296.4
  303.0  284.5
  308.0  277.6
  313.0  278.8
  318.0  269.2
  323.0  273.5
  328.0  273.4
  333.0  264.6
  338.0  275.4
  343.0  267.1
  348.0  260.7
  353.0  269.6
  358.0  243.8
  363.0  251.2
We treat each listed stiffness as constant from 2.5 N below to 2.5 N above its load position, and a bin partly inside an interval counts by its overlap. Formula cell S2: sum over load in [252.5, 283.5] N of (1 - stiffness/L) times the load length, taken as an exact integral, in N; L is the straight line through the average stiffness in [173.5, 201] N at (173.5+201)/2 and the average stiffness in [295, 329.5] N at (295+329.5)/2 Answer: 8.01 N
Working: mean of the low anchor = 332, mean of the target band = 221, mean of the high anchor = 279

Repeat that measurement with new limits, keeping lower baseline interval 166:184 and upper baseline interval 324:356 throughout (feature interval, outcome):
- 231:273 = 5.87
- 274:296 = 4.20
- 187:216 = 1.85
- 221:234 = 0.60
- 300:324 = 0.29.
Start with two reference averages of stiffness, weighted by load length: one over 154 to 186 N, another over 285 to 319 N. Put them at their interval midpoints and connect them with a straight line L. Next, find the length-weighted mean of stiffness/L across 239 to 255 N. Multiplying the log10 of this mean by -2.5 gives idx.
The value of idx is 0.018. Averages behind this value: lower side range 329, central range 294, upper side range 277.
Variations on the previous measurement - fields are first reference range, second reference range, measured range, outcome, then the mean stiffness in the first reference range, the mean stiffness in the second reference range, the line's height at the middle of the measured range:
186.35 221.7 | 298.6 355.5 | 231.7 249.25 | 0.00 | 307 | 273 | 297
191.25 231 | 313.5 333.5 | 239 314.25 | 0.12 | 308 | 272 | 287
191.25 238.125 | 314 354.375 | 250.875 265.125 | 0.11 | 306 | 270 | 293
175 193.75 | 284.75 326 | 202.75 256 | 0.06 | 339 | 276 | 315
